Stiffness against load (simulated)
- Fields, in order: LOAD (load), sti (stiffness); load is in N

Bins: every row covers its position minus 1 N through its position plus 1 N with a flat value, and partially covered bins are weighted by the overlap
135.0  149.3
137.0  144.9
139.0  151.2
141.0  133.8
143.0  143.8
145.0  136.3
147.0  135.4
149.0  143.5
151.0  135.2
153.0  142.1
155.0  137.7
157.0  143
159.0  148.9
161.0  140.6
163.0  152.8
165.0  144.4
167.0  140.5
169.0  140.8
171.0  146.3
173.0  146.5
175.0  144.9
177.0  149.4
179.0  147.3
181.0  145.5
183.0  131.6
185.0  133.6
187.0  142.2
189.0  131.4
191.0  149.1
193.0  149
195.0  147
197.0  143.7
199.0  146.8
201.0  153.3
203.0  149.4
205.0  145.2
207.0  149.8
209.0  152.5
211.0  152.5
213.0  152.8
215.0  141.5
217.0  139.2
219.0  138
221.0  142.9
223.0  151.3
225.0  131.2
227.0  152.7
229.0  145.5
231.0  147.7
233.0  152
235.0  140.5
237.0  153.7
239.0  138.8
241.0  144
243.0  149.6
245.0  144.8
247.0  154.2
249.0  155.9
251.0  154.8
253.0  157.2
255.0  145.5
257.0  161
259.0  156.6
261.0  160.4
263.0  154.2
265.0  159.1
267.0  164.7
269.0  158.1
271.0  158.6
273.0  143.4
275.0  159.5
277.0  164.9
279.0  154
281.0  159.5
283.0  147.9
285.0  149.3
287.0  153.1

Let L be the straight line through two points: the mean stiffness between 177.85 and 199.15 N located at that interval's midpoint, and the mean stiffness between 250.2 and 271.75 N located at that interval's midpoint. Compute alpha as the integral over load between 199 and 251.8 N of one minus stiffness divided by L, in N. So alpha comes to 0.88 N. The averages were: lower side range 142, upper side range 157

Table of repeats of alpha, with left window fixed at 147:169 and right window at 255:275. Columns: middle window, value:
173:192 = 0.50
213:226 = 0.78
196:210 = -0.02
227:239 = 0.39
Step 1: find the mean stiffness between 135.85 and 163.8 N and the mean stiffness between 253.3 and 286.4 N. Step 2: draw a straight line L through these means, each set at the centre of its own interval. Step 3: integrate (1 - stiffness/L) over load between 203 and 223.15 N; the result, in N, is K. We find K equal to 0.4 N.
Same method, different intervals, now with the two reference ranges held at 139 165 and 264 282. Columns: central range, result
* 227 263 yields 0.8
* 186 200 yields 0.3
